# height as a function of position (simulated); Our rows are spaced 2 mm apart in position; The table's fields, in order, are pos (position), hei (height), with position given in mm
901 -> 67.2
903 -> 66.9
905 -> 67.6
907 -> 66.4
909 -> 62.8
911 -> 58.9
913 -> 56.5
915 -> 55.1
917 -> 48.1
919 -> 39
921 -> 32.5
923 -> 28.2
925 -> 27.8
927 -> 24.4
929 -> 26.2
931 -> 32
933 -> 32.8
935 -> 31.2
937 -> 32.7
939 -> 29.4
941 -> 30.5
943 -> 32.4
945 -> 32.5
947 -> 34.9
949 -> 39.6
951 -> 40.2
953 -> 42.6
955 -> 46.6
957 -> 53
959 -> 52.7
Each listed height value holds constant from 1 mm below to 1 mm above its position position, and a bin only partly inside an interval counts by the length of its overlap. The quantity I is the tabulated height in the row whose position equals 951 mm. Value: 40.2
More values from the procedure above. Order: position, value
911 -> 58.9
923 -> 28.2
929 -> 26.2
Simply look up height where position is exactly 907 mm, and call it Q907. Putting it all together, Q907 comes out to 66.4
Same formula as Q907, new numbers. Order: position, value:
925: 27.8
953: 42.6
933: 32.8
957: 53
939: 29.4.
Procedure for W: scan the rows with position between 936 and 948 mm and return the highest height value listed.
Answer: 34.9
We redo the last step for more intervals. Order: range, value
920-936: 32.8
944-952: 40.2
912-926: 56.5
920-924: 32.5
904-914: 67.6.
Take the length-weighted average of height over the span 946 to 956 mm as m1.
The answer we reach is 40.8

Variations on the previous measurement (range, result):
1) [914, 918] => 51.6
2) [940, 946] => 31.8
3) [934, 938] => 32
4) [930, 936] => 32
